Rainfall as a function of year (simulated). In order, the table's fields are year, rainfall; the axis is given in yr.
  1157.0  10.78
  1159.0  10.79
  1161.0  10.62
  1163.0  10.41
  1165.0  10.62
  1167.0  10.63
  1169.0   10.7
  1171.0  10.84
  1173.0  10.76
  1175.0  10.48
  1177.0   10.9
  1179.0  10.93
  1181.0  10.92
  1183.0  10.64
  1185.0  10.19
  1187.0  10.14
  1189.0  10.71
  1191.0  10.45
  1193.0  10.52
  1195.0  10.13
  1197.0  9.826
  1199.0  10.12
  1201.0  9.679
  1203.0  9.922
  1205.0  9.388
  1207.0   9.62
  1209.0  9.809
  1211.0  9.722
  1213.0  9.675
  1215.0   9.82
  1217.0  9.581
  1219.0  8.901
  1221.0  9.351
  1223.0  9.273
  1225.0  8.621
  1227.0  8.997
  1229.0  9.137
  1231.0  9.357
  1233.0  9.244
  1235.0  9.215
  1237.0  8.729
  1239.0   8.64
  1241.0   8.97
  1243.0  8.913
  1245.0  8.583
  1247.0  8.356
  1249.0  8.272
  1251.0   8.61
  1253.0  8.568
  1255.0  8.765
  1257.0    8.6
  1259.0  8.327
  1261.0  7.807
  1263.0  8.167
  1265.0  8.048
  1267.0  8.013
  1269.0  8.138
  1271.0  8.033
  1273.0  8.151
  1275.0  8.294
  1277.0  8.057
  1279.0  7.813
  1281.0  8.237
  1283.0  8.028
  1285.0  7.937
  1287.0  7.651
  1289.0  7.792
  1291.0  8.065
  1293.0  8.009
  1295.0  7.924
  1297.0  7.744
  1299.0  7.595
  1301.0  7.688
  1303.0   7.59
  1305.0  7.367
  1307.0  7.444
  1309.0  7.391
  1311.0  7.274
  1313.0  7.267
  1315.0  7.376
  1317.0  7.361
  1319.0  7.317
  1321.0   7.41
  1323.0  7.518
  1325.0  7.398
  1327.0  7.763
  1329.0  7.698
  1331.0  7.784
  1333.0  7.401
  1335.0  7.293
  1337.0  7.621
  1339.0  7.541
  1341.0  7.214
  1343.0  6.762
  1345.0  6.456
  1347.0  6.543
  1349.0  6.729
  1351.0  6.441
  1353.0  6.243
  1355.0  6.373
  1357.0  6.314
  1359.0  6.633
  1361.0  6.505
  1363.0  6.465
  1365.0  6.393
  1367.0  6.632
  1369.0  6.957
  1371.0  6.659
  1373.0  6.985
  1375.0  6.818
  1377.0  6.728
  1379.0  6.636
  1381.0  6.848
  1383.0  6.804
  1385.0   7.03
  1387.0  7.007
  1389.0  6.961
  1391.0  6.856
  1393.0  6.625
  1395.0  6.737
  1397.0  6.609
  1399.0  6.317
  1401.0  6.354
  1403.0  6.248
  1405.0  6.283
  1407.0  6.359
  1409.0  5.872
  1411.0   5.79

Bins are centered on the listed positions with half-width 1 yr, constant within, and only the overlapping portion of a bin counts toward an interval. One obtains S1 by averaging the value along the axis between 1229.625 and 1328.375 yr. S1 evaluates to 8.06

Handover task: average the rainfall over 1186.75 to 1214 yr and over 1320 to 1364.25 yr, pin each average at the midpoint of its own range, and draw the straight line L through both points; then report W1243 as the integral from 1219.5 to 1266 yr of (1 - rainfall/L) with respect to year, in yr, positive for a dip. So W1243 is 1.9 yr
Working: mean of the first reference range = 9.97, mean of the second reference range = 7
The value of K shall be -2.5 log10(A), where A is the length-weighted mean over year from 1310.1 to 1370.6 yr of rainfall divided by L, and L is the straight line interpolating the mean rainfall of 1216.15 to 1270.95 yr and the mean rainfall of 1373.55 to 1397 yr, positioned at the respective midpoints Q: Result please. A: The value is 0.06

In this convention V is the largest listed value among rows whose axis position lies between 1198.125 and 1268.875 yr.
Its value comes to 10.12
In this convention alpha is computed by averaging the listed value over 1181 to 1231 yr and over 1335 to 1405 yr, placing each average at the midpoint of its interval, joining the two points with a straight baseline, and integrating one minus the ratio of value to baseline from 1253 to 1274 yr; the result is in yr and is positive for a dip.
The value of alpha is 1.2 yr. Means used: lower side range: 9.77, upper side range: 6.71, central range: 8.22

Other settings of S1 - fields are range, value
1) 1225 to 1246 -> 8.96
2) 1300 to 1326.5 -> 7.42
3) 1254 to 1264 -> 8.33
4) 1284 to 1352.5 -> 7.41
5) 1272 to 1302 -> 7.93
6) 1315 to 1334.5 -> 7.5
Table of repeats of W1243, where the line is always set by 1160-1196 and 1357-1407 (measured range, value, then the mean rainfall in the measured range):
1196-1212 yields 0.5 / 9.76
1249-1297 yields 3.4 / 8.13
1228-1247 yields 1.0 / 8.94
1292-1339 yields 2.4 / 7.53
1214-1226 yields 0.6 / 9.26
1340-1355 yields 1.5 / 6.61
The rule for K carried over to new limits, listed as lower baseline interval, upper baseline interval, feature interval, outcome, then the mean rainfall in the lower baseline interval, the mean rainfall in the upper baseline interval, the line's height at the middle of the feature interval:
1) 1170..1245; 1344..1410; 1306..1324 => 0.05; 9.77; 6.59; 7.75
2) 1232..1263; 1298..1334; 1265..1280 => 0.02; 8.62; 7.48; 8.21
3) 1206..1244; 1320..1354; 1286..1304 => 0.02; 9.24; 7.17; 7.94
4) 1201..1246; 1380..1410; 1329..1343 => 0.01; 9.26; 6.59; 7.51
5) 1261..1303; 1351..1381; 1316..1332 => -0.04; 7.96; 6.6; 7.28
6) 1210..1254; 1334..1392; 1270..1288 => 0.03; 9.02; 6.77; 8.22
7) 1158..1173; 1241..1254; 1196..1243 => -0.01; 10.7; 8.58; 9.29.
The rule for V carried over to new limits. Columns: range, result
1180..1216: 10.92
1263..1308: 8.294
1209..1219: 9.82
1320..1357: 7.784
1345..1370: 6.957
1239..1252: 8.97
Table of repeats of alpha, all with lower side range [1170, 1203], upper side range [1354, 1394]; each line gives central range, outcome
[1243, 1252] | 0.7 yr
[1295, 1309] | 1.0 yr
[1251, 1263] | 0.8 yr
